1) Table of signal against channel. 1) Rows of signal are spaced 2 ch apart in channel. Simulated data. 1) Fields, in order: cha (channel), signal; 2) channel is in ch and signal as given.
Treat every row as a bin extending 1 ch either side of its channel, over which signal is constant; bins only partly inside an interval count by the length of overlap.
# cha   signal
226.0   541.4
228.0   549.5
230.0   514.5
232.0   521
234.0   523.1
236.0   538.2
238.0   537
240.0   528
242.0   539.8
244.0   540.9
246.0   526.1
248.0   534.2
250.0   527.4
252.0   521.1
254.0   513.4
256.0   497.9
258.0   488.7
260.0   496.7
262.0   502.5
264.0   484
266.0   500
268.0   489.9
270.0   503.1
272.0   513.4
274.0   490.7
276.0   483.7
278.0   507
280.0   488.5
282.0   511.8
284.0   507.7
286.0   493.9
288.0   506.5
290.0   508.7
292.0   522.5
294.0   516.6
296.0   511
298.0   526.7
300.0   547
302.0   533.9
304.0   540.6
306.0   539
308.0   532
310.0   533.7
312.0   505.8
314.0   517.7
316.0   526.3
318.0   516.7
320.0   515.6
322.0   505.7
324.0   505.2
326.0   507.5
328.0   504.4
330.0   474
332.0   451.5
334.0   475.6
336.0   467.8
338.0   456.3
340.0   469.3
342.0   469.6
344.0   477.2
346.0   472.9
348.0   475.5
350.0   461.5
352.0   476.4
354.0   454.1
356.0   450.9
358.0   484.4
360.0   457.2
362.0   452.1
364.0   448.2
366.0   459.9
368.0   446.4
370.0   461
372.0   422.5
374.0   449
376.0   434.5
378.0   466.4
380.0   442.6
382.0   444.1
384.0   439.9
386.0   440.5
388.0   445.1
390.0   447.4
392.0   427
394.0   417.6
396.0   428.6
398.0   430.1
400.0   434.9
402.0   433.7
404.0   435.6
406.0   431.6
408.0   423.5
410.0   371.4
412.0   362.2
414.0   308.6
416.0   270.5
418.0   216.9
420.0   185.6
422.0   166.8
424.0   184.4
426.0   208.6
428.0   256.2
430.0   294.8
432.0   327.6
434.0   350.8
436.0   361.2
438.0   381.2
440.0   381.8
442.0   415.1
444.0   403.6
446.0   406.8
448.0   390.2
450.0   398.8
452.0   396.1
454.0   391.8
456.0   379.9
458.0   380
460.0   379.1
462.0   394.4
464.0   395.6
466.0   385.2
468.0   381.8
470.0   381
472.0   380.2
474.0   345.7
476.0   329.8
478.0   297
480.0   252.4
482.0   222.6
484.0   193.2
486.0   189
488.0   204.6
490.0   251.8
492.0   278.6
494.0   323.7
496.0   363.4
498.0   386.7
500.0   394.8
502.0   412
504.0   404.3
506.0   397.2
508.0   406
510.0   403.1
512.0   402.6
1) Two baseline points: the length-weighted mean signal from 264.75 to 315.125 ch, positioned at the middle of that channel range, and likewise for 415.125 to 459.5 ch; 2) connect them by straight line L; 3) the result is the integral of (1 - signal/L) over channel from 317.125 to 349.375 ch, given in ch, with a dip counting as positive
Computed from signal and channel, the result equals -1.80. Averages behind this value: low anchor 513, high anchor 326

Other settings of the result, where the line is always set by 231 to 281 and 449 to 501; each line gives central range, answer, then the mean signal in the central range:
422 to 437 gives 3.82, 276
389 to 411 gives -1.72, 426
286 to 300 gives -1.00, 516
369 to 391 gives -1.81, 445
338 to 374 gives -2.52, 461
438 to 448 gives -1.08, 399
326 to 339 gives -0.71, 474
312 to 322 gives -1.17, 516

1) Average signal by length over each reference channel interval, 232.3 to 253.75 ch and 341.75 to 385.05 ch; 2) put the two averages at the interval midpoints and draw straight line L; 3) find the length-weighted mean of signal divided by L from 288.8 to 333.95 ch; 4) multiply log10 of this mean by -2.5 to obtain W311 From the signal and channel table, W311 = -0.06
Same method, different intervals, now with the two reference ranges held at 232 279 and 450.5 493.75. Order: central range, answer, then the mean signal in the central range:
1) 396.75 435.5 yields 0.17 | 322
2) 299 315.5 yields -0.14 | 531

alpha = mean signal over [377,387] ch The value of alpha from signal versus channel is 447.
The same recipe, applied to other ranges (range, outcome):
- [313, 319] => 520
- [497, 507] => 399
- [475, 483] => 275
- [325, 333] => 484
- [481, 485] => 208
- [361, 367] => 453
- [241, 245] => 540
